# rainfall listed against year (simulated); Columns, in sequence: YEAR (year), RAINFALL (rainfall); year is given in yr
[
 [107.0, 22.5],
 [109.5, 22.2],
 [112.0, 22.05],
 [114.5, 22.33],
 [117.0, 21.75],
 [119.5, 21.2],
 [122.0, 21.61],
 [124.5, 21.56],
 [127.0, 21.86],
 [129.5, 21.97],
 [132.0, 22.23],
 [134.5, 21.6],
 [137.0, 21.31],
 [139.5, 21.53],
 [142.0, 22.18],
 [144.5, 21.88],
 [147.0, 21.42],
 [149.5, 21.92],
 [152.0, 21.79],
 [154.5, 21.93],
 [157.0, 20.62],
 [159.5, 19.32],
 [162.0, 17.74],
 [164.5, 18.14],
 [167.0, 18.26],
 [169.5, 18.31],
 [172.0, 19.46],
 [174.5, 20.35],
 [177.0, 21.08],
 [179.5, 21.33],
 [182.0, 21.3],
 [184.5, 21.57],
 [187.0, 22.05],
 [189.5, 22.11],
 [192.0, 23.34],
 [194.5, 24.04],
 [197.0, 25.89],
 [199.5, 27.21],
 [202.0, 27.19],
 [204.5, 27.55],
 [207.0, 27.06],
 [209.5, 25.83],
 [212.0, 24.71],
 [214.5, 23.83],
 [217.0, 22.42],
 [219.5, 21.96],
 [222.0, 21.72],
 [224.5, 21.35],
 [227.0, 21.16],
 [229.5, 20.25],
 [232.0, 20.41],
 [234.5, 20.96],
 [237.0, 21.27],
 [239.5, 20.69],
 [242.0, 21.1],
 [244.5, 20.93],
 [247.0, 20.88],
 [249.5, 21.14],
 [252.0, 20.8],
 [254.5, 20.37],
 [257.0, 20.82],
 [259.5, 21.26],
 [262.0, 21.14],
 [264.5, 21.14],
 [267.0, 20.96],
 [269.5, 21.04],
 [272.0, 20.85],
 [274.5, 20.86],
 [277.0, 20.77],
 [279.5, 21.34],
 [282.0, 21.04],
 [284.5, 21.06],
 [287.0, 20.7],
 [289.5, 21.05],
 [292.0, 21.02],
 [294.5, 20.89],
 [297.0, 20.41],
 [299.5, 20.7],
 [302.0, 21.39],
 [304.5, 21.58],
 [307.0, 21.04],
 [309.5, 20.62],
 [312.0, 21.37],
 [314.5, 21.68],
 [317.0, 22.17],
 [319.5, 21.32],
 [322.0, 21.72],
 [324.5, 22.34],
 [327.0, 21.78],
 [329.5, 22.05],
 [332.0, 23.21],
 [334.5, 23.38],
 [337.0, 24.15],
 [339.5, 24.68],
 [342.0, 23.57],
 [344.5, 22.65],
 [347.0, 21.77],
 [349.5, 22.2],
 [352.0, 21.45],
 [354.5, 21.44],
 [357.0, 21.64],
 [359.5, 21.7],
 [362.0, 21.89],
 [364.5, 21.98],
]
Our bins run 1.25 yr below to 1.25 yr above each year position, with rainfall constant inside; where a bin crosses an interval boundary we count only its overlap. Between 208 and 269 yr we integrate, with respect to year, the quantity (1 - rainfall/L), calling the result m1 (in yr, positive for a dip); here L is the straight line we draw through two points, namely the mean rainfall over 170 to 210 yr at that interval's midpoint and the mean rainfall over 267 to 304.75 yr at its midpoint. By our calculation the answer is 1.7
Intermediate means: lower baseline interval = 23.4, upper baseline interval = 21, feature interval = 21.6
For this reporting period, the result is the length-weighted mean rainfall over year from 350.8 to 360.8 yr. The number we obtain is 21.6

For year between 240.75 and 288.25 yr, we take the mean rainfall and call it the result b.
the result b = 21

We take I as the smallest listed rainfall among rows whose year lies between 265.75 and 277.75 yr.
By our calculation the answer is 20.77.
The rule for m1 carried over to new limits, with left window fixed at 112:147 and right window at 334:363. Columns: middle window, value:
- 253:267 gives 0.8 yr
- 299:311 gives 0.7 yr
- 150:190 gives 2.9 yr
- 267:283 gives 0.9 yr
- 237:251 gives 0.8 yr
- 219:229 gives 0.3 yr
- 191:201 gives -1.5 yr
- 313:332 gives 0.4 yr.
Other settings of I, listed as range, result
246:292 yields 20.37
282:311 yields 20.41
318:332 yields 21.32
